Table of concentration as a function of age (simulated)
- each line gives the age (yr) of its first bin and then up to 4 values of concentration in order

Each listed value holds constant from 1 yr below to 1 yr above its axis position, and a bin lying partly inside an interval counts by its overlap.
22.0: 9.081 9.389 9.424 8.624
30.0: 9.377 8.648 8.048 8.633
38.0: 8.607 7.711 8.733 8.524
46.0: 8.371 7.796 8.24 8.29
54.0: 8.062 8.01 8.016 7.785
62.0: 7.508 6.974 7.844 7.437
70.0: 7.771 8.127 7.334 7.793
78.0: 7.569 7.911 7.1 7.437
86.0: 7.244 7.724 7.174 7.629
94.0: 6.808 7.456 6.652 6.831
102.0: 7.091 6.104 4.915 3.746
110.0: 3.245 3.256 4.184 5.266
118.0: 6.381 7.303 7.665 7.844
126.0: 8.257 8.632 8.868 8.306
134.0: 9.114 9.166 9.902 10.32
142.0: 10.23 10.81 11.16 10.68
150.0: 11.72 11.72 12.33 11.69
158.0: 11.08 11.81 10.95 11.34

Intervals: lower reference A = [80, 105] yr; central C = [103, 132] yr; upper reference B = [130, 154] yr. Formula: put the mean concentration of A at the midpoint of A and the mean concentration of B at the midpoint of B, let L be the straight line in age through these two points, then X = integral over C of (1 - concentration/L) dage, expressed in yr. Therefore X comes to 8.70 yr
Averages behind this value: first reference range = 7.14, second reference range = 10.3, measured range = 6.19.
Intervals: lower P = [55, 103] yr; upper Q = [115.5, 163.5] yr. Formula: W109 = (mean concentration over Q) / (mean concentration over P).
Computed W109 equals 1.30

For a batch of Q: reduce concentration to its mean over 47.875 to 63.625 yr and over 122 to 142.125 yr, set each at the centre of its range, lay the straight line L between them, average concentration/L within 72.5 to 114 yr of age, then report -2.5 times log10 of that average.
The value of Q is 0.28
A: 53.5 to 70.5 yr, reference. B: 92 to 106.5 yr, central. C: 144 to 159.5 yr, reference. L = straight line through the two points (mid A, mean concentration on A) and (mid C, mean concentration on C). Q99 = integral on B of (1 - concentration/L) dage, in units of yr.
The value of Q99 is 4.0 yr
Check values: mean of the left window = 7.7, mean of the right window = 11.5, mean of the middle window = 6.68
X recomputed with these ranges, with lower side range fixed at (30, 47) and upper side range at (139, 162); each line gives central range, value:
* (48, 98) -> 9.0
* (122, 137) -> 3.0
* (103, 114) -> 6.4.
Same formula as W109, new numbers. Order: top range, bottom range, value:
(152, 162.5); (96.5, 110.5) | 2.05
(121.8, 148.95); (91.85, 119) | 1.67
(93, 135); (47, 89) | 0.85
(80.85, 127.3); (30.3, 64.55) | 0.79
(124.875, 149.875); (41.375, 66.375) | 1.21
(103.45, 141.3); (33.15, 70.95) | 0.87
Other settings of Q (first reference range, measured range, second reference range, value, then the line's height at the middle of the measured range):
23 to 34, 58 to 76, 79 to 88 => 0.040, 7.92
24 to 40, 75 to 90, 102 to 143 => 0.046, 7.84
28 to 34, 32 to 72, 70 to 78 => 0.031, 8.27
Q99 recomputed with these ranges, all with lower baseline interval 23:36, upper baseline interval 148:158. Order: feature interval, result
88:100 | 3.7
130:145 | 2.2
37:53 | 1.7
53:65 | 2.3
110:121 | 5.8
